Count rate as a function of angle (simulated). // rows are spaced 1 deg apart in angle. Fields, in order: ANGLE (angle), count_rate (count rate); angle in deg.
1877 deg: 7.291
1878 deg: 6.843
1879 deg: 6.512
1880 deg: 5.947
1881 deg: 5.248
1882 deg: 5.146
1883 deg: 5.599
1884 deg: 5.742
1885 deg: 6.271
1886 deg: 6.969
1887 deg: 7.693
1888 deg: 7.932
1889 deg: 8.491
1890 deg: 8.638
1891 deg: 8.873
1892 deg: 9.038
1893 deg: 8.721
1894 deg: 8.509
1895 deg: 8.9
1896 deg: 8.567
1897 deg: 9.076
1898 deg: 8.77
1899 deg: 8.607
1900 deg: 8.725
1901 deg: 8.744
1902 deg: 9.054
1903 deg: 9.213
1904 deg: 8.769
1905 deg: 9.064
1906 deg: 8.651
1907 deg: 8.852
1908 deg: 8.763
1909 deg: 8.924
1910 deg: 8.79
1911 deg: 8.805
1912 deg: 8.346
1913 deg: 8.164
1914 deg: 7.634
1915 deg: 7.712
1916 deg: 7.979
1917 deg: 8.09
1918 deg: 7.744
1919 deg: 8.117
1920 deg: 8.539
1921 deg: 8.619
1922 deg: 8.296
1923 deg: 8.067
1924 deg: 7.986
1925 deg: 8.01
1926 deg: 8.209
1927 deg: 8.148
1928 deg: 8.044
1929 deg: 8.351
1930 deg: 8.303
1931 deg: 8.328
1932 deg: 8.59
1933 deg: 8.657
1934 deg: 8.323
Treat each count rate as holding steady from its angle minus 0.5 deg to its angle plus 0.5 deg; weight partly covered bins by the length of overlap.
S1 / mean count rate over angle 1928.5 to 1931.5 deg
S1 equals 8.33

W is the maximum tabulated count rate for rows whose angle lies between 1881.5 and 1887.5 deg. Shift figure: 7.693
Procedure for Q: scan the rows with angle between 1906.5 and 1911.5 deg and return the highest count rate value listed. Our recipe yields 8.924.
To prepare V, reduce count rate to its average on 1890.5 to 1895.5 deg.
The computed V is 8.81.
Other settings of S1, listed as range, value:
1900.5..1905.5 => 8.97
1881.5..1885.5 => 5.69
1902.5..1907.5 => 8.91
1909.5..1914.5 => 8.35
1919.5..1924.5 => 8.3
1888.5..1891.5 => 8.67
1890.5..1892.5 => 8.96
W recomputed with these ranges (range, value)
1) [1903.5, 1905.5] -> 9.064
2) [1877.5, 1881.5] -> 6.843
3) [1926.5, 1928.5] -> 8.148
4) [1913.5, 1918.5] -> 8.09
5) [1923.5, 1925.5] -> 8.01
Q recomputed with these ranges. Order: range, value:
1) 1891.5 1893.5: 9.038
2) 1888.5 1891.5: 8.873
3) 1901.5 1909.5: 9.213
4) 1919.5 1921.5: 8.619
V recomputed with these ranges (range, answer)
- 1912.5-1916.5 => 7.87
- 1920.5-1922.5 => 8.46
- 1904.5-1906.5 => 8.86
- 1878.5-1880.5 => 6.23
